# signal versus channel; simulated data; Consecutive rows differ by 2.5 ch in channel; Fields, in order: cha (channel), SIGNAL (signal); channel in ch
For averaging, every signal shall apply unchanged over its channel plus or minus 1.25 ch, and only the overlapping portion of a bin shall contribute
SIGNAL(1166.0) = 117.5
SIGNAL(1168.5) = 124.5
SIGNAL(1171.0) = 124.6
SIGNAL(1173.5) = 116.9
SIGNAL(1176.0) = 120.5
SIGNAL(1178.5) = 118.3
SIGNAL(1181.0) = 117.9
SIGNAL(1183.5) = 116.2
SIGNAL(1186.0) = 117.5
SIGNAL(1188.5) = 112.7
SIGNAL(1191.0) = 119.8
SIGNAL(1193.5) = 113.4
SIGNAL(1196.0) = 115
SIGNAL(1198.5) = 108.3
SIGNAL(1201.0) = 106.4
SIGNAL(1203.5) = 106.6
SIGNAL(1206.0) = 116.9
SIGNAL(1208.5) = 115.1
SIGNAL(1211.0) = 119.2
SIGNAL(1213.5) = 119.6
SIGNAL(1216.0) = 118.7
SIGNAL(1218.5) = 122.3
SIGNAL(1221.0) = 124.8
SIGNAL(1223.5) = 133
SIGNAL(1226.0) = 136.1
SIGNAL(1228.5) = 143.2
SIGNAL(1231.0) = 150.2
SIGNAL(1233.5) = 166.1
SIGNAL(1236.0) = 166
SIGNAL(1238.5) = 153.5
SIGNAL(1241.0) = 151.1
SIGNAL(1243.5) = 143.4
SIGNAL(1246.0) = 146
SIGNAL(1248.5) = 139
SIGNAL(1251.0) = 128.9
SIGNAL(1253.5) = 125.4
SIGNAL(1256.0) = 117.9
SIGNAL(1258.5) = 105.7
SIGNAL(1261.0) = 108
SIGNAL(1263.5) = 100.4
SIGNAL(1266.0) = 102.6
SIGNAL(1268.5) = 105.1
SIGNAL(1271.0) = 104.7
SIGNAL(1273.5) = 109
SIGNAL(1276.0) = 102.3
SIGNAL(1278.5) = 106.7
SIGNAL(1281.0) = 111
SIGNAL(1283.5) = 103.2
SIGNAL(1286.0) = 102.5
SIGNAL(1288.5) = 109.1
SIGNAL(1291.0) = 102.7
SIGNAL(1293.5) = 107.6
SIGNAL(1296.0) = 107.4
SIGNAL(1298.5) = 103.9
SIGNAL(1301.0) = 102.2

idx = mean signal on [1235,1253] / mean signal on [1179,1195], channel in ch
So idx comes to 1.25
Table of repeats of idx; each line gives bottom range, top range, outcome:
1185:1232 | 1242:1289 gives 0.95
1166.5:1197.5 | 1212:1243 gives 1.19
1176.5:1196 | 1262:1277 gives 0.89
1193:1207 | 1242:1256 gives 1.22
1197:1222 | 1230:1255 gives 1.27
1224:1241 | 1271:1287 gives 0.70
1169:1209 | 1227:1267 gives 1.16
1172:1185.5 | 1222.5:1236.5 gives 1.26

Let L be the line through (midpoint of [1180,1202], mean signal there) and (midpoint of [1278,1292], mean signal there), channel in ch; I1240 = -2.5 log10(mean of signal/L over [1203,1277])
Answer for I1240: -0.15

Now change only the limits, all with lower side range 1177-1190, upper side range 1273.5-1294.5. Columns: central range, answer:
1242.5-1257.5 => -0.21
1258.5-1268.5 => 0.04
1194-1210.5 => 0.03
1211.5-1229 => -0.13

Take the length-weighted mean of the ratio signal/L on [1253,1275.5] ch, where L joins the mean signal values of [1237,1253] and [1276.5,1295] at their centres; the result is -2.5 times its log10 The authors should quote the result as 0.16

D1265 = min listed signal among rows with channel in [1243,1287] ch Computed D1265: 100.4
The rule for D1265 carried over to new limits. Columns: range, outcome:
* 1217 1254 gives 122.3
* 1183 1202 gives 106.4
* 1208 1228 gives 115.1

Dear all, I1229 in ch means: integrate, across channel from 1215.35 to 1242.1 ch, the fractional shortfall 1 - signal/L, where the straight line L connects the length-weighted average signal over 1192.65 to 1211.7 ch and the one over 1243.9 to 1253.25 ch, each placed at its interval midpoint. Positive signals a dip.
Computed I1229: -3.4 ch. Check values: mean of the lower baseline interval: 112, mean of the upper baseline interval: 137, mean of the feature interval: 143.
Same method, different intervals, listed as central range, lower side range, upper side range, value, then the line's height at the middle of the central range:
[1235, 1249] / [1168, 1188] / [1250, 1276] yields -4.7 ch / 112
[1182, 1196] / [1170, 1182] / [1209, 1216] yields 0.4 ch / 119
